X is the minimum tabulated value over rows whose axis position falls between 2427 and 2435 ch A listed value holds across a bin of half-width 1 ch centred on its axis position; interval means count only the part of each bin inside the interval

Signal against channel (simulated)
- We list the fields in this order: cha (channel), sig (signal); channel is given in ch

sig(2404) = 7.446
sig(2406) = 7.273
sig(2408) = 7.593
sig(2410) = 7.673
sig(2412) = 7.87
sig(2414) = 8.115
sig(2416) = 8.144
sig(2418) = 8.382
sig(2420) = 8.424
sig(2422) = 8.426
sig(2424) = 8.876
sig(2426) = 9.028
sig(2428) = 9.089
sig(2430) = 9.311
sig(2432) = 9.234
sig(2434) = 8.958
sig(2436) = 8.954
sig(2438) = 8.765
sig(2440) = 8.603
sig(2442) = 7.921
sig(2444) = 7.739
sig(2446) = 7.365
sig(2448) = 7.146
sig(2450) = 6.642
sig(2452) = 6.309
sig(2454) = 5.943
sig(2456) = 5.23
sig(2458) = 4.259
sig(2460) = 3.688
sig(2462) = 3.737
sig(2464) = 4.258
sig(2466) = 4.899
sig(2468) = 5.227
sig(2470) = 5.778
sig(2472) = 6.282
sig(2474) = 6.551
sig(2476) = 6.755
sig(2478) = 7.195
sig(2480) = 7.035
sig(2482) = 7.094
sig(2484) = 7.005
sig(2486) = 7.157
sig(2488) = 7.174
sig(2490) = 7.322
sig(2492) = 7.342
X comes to 8.958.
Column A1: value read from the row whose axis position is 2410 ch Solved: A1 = 7.673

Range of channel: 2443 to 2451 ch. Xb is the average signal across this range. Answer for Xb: 7.22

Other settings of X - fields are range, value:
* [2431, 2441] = 8.603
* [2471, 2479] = 6.282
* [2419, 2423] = 8.424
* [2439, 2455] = 5.943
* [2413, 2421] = 8.115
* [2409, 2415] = 7.673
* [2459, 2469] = 3.688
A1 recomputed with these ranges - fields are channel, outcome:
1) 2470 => 5.778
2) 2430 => 9.311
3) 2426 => 9.028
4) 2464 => 4.258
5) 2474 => 6.551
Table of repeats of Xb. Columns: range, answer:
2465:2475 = 5.75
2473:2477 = 6.65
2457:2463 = 3.89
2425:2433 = 9.17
